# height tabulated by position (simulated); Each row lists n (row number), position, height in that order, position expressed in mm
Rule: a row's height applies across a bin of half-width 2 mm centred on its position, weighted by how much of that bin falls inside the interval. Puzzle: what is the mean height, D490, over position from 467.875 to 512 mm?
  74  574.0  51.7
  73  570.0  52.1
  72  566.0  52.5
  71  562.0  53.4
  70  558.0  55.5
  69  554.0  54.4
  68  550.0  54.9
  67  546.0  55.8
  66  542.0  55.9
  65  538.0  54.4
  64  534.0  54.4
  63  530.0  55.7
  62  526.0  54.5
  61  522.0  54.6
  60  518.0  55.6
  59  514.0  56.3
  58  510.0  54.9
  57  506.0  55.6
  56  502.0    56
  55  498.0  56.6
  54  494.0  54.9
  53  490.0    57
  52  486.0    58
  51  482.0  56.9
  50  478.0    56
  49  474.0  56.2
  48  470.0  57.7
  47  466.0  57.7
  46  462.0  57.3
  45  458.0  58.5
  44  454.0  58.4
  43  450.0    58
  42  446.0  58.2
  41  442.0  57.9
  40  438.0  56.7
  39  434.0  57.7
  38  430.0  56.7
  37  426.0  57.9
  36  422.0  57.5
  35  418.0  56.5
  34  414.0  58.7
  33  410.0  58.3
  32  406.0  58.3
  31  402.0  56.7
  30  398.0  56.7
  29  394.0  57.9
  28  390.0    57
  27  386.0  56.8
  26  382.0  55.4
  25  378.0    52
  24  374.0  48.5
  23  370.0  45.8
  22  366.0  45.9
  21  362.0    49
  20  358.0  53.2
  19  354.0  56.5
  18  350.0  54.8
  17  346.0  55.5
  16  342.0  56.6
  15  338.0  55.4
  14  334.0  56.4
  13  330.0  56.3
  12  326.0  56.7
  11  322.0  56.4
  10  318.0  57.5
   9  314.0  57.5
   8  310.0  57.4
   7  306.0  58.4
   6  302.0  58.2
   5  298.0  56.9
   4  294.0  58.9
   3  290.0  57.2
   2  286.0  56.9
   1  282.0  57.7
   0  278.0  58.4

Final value 56.3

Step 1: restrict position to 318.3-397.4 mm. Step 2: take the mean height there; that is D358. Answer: 54.1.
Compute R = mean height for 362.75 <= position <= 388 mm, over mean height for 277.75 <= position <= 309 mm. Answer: 0.9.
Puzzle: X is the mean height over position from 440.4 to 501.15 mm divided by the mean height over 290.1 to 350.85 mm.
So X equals 1.01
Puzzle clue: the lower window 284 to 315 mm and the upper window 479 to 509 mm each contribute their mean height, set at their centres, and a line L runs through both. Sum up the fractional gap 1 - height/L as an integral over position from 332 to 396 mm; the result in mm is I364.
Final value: 4.1 mm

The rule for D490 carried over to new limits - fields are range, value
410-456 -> 57.7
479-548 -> 55.7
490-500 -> 56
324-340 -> 56.2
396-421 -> 57.5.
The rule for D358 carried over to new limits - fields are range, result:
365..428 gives 55.1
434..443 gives 57.3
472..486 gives 56.6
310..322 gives 57.3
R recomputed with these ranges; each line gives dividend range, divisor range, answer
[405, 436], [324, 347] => 1.03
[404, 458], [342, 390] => 1.10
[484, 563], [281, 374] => 1.00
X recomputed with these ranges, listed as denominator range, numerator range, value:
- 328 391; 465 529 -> 1.05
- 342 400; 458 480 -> 1.07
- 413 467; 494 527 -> 0.96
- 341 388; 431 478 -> 1.10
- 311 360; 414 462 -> 1.03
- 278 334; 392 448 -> 1.00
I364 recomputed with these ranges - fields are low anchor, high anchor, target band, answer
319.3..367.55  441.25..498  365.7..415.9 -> 0.76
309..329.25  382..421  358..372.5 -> 2.38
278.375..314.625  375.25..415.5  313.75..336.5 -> 0.27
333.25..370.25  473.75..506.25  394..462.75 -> -3.40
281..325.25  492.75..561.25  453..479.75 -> -0.72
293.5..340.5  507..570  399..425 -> -0.71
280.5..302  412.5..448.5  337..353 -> 0.53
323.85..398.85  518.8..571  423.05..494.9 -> -4.07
